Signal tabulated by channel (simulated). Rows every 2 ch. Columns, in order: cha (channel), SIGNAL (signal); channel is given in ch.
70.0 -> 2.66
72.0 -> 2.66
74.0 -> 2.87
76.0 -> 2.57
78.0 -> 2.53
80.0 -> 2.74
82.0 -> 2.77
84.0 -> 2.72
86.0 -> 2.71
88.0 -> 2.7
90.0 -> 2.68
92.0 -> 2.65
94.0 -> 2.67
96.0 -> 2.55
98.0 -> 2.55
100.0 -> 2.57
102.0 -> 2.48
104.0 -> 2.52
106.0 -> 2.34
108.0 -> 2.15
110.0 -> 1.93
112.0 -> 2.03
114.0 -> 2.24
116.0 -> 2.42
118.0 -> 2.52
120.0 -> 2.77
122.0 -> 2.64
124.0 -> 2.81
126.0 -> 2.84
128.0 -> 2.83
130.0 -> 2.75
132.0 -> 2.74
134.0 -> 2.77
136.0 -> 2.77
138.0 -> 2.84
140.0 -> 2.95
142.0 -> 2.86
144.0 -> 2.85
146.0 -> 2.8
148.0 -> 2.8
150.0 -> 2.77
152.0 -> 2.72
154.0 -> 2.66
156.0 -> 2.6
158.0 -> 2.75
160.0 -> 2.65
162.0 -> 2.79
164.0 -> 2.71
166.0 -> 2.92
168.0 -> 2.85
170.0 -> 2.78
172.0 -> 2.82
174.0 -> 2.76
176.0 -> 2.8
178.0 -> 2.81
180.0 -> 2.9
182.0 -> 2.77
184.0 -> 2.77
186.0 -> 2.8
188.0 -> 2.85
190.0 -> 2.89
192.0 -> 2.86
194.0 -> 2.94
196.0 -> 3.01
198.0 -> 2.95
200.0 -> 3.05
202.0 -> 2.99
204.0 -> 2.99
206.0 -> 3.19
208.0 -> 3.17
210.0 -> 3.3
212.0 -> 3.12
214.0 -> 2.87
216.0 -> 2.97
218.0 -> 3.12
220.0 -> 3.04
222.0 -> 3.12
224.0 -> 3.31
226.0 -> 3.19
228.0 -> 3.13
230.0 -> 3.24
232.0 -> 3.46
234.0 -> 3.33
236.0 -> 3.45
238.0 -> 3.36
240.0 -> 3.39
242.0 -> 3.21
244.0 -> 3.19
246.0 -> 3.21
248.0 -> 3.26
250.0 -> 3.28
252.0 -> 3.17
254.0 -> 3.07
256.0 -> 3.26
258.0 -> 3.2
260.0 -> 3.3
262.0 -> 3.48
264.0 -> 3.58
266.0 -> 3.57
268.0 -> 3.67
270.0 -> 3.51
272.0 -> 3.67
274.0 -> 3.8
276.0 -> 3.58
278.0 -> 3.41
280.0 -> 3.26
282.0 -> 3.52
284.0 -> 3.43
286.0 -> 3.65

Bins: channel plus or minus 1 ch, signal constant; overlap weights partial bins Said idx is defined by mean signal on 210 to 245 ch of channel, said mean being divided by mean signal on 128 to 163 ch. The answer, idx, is 1.16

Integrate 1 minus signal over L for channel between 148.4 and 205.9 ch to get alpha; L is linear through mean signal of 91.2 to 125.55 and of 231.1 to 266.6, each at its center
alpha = 1.0 ch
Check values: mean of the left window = 2.47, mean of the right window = 3.32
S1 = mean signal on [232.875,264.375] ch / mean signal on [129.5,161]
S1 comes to 1.19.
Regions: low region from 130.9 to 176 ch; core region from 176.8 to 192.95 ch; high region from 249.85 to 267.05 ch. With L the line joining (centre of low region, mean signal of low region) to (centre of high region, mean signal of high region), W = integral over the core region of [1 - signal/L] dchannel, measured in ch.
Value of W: 0.6 ch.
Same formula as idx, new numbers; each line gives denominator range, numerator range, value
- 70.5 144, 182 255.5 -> 1.19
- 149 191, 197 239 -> 1.14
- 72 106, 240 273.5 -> 1.28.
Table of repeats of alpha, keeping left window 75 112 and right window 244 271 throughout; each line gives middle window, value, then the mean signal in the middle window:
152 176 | 1.1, 2.75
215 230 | 0.2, 3.13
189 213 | 0.2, 3.04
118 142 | -0.6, 2.78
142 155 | 0.1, 2.77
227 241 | -0.5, 3.34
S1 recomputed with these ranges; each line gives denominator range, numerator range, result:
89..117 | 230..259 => 1.36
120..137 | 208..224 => 1.12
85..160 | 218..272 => 1.26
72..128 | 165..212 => 1.14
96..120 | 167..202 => 1.21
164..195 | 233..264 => 1.16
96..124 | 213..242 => 1.33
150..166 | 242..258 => 1.18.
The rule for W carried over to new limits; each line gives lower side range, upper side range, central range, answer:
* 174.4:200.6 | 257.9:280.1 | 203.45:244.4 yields -0.5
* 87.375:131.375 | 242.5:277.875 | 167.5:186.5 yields 0.7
